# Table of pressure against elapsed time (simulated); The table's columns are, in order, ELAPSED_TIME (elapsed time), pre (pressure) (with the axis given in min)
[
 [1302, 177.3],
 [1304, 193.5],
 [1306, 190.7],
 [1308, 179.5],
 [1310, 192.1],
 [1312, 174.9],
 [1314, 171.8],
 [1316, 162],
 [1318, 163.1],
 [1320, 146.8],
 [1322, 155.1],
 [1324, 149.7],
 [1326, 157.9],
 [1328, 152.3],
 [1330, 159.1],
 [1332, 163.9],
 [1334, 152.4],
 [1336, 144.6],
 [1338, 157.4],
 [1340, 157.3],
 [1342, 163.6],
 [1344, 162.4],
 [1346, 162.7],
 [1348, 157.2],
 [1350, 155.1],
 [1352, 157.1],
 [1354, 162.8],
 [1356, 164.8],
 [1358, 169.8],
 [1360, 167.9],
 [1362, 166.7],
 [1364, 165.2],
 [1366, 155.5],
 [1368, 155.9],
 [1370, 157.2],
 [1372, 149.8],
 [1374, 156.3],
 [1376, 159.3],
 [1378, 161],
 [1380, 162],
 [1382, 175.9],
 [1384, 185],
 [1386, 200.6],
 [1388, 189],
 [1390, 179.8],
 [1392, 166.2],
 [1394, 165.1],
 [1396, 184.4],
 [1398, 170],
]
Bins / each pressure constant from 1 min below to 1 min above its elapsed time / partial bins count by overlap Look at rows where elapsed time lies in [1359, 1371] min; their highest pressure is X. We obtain 167.9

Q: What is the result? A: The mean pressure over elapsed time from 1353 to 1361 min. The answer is 166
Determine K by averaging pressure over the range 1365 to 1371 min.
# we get 156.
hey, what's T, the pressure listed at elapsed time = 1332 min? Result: 163.9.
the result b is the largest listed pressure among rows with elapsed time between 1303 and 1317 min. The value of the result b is 193.5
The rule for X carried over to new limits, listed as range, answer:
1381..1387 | 200.6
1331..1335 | 163.9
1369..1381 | 162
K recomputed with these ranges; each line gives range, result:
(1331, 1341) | 155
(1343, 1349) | 161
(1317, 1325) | 154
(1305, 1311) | 187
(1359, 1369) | 162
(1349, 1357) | 160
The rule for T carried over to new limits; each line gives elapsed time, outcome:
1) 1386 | 200.6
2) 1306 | 190.7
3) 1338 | 157.4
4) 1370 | 157.2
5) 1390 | 179.8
